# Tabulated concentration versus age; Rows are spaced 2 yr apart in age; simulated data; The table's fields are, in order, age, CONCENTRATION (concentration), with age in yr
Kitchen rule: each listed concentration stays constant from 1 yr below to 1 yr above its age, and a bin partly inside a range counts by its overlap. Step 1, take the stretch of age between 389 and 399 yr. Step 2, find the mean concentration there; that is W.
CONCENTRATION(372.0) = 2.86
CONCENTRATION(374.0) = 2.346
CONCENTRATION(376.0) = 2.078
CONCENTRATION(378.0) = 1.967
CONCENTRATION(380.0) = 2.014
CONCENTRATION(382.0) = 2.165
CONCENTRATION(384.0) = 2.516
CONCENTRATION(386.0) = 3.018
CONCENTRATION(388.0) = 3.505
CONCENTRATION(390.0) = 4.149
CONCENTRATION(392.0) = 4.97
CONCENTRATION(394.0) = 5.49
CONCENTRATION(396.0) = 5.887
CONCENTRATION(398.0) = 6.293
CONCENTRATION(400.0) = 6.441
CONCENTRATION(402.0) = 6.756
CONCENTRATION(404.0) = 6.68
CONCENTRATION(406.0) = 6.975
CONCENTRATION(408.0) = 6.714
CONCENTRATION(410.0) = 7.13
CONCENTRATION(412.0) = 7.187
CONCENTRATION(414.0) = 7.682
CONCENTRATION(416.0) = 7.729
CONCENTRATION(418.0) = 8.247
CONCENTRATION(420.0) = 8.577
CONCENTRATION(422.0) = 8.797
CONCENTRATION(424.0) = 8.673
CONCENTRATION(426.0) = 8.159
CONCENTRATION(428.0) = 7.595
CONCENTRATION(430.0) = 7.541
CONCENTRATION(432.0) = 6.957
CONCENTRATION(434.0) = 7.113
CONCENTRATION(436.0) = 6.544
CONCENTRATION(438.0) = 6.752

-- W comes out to 5.36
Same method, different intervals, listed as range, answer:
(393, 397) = 5.69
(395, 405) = 6.41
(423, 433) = 7.78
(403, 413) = 6.94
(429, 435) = 7.2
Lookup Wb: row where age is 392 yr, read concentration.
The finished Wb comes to 4.97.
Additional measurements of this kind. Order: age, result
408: 6.714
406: 6.975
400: 6.441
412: 7.187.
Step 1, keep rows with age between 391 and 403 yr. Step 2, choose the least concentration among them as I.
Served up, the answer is 4.97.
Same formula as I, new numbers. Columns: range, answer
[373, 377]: 2.078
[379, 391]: 2.014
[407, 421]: 6.714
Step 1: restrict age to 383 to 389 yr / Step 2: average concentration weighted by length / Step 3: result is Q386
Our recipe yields 3.01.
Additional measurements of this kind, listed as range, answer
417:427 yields 8.49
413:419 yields 7.89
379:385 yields 2.23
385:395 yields 4.23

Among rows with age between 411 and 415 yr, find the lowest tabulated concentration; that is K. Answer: 7.187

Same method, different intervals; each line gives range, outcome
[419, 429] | 7.595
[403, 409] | 6.68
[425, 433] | 6.957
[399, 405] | 6.441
